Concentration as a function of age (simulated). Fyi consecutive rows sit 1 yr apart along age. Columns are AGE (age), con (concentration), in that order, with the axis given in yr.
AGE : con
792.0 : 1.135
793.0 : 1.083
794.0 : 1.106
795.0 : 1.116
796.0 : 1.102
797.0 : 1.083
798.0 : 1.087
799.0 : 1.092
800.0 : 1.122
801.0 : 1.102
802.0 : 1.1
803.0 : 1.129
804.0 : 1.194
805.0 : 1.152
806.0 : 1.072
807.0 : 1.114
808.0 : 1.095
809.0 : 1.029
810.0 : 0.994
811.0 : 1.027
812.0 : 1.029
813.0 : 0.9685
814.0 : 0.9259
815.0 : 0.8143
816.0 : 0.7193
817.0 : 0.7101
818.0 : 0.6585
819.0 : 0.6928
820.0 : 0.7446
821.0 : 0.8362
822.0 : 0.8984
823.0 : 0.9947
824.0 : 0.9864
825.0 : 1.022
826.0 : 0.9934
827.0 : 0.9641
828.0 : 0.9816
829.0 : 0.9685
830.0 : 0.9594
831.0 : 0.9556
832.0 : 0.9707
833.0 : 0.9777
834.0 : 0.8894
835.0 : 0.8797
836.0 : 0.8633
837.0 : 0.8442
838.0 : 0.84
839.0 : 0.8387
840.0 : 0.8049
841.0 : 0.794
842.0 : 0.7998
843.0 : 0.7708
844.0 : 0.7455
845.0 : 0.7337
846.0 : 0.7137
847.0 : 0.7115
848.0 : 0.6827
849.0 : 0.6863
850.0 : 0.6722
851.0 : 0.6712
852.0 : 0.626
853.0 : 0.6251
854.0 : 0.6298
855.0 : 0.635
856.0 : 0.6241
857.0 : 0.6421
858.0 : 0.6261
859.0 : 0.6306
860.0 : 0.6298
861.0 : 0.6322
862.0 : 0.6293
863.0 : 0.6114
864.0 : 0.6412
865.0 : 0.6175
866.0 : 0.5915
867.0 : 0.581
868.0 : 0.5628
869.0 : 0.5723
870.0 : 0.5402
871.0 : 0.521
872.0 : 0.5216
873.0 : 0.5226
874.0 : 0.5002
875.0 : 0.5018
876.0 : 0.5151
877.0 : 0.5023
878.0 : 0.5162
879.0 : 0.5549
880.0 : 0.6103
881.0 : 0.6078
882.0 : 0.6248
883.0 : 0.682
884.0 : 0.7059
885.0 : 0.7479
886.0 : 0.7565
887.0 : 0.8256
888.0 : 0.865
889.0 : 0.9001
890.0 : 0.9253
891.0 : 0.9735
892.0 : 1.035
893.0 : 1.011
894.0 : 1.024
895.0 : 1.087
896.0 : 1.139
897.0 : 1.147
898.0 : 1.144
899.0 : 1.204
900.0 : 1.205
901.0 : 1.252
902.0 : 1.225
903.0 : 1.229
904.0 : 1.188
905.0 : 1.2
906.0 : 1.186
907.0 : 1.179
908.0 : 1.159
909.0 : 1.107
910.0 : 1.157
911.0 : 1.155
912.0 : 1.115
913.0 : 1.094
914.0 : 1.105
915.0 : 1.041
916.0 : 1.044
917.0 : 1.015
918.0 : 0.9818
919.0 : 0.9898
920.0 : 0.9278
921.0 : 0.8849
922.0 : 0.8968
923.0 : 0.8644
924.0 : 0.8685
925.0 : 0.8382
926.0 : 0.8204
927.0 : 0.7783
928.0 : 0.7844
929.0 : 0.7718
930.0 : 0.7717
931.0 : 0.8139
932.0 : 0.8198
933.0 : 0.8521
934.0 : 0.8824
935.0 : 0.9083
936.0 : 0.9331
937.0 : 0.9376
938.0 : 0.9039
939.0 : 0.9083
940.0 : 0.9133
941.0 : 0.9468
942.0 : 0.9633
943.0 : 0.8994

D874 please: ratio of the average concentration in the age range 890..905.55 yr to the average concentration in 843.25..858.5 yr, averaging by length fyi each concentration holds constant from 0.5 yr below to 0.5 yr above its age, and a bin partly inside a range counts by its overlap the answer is 1.69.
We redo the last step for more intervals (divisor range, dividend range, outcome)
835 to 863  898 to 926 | 1.52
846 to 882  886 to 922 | 1.78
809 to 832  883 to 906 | 1.14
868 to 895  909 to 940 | 1.33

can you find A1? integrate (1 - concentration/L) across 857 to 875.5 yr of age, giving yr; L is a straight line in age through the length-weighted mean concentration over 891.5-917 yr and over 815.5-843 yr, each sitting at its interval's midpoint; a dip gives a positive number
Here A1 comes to 7.7 yr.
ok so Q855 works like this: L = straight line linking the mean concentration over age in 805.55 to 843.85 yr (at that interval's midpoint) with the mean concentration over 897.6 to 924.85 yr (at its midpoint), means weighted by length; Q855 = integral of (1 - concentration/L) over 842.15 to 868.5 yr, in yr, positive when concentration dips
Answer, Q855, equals 8.6 yr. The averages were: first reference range 0.904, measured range 0.653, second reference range 1.09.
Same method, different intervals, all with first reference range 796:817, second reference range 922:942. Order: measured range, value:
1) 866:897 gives 7.0 yr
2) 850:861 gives 3.8 yr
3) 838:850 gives 2.8 yr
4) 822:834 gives 0.4 yr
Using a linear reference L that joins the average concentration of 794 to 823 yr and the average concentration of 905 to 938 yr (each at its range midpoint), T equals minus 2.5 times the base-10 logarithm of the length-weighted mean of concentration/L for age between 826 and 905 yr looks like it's 0.231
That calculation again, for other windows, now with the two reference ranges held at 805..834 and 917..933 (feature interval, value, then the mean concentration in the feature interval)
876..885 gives 0.422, 0.604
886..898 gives -0.125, 0.99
